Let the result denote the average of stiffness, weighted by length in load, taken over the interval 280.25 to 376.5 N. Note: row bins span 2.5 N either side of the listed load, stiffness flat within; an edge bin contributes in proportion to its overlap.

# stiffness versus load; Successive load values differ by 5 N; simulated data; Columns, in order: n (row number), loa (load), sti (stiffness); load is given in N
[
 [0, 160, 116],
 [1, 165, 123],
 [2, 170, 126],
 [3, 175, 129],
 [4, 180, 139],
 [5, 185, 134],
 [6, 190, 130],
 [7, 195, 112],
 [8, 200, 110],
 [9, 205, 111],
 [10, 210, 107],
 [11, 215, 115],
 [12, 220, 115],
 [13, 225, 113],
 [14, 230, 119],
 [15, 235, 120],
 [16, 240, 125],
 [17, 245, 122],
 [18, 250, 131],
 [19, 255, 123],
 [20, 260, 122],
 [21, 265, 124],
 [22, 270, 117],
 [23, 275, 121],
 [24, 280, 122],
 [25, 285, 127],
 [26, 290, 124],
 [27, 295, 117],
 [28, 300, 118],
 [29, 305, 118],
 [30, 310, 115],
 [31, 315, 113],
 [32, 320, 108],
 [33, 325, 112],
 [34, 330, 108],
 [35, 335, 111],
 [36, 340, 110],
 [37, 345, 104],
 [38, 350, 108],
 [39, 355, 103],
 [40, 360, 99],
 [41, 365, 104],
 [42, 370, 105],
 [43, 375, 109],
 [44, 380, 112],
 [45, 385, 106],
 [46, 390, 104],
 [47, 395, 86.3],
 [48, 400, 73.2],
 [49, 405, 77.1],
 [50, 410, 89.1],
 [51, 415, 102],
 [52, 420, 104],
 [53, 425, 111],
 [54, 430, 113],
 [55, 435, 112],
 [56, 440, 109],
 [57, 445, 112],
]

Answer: 111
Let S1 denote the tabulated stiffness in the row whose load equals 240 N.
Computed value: 125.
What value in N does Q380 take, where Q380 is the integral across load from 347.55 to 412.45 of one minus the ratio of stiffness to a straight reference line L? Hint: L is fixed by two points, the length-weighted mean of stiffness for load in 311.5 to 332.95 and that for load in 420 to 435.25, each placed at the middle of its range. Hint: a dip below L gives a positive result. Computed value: 7.3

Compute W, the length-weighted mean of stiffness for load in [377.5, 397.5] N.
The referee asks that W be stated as 102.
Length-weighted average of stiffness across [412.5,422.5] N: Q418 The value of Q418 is 103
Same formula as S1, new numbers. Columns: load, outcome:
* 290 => 124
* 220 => 115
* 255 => 123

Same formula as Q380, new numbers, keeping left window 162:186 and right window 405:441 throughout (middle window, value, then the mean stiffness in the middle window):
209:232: 2.0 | 114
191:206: 1.7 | 113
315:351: 1.3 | 109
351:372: 1.3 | 103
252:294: -1.1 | 122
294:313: -0.1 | 117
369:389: 0.1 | 108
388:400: 1.9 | 90.2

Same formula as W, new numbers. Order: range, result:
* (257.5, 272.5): 121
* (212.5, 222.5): 115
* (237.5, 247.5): 124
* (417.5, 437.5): 110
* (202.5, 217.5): 111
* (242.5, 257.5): 125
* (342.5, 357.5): 105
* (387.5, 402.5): 87.8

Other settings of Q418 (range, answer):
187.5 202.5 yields 117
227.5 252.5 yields 123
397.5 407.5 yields 75.2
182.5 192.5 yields 132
